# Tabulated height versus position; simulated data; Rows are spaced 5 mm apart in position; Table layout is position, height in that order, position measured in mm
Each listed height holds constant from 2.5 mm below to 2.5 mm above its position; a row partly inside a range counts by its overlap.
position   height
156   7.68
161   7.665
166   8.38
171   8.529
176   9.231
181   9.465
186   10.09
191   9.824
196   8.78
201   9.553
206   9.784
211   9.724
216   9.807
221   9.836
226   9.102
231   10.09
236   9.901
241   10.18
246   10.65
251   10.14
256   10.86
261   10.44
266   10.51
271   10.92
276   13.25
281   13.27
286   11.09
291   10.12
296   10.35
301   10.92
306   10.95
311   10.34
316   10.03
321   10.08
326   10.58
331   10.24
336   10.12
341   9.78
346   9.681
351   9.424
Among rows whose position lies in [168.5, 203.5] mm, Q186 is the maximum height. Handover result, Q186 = 10.09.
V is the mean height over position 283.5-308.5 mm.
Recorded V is 10.7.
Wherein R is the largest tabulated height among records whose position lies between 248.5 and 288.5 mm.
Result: 13.27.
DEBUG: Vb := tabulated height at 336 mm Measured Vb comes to 10.12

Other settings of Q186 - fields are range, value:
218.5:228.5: 9.836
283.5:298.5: 11.09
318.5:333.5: 10.58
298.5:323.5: 10.95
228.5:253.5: 10.65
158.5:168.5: 8.38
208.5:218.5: 9.807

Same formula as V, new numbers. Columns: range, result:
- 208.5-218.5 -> 9.77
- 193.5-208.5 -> 9.37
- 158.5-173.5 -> 8.19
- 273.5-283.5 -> 13.3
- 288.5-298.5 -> 10.2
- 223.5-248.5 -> 9.98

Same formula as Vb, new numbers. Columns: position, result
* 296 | 10.35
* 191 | 9.824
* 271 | 10.92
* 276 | 13.25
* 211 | 9.724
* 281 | 13.27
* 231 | 10.09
